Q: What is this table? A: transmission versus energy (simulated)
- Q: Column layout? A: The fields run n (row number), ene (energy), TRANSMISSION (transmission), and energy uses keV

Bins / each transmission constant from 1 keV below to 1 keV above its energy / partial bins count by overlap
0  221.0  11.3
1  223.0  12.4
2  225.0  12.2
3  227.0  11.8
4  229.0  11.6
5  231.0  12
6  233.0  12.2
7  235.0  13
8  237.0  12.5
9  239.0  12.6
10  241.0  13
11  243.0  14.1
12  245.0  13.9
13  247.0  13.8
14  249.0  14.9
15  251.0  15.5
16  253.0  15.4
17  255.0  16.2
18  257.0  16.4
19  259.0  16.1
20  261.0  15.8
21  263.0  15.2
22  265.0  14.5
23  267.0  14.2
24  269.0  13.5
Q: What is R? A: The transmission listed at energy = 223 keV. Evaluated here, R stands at 12.4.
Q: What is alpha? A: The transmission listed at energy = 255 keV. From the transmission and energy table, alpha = 16.2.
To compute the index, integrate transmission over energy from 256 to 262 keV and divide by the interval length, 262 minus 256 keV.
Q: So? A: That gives 16.1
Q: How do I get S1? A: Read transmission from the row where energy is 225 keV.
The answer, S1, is 12.2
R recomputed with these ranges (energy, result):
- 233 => 12.2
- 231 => 12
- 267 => 14.2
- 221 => 11.3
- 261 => 15.8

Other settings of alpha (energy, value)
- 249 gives 14.9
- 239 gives 12.6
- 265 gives 14.5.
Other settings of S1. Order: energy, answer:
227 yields 11.8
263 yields 15.2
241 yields 13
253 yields 15.4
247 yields 13.8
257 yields 16.4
